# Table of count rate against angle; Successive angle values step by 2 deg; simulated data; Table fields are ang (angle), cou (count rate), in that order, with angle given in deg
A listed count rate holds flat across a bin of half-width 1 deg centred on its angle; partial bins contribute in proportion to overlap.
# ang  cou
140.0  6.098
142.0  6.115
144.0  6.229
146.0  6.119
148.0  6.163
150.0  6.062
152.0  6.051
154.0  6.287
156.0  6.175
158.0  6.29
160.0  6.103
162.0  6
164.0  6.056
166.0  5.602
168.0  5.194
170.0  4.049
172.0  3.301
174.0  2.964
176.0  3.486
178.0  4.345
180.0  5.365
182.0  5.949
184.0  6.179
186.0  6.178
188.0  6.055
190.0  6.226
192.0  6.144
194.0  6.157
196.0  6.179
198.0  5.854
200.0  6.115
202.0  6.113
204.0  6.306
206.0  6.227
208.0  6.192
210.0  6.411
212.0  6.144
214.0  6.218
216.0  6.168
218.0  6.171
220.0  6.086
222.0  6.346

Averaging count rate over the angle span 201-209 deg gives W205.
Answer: 6.21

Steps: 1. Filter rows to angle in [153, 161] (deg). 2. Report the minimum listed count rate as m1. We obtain 6.103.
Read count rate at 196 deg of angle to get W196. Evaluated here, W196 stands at 6.179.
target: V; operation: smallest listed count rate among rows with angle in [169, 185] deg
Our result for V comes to 2.964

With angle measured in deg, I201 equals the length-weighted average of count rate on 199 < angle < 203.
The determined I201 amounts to 6.11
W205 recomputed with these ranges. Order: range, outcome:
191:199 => 6.08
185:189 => 6.12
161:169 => 5.71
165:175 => 4.22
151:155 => 6.17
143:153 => 6.12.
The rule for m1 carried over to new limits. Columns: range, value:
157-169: 5.194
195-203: 5.854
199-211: 6.113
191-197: 6.144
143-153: 6.051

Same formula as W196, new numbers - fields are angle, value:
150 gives 6.062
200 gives 6.115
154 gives 6.287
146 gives 6.119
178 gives 4.345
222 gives 6.346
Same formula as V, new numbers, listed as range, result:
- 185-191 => 6.055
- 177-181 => 4.345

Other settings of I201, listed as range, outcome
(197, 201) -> 5.98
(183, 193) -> 6.16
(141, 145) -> 6.17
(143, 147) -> 6.17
